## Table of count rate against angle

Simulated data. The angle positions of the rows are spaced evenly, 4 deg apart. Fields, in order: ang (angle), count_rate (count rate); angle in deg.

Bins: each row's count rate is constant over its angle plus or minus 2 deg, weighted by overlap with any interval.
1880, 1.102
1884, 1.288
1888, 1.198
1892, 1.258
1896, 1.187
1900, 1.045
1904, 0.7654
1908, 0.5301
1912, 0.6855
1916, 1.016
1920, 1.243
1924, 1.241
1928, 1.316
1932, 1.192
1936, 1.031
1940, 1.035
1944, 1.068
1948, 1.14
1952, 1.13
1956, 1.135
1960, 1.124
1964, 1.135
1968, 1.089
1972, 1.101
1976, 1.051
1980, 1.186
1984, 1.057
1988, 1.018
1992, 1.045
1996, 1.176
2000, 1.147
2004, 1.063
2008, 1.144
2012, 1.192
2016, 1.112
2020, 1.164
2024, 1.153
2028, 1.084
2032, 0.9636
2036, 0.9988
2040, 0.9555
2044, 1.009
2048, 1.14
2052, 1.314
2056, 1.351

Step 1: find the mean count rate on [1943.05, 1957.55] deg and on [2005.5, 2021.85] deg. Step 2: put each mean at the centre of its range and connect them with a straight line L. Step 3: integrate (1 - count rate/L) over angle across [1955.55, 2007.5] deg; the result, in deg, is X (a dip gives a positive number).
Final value 1.5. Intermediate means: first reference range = 1.12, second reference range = 1.15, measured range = 1.1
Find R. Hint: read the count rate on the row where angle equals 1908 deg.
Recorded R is 0.5301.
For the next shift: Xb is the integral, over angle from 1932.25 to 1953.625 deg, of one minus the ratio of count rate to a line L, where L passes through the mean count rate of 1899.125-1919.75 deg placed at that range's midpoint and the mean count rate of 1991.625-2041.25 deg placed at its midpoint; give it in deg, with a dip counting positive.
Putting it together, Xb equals -4.1 deg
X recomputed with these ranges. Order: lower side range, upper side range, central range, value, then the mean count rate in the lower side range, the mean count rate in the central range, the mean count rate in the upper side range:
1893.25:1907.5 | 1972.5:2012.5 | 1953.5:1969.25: -1.0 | 0.963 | 1.12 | 1.1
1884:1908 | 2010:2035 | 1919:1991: -2.9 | 1.06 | 1.12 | 1.11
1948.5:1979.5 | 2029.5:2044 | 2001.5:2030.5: -3.1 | 1.11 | 1.13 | 0.981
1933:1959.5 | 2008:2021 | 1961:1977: 0.2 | 1.1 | 1.1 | 1.15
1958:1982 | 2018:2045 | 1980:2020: -1.2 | 1.11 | 1.11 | 1.05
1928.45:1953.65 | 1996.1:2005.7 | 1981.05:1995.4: 0.7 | 1.11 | 1.06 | 1.12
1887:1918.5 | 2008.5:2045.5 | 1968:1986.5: -1.2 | 0.958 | 1.1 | 1.07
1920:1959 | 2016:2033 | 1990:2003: 0.0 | 1.15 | 1.12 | 1.1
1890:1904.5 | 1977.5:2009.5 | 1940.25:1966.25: -0.4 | 1.09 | 1.12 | 1.1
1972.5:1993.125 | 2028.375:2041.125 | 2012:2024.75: -1.7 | 1.07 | 1.15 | 0.988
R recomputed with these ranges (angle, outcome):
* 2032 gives 0.9636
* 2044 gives 1.009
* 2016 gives 1.112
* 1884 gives 1.288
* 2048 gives 1.14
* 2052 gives 1.314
